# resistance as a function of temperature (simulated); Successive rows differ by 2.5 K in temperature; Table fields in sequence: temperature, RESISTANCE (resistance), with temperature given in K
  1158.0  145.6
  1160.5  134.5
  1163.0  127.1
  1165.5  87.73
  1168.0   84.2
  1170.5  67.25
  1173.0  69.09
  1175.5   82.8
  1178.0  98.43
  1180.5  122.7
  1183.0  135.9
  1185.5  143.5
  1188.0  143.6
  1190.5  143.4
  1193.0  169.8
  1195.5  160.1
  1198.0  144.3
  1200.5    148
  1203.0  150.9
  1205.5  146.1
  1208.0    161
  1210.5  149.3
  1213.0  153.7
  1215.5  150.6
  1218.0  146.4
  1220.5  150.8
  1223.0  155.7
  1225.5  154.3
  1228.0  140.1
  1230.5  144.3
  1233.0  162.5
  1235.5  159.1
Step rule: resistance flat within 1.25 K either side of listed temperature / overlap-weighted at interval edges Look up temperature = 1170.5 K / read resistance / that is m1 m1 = 67.25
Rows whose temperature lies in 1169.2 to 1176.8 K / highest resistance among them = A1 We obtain 82.8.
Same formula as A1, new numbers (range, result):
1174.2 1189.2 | 143.6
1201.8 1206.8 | 150.9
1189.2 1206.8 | 169.8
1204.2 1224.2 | 161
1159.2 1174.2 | 134.5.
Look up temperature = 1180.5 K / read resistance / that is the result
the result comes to 122.7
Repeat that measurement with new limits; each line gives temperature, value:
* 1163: 127.1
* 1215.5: 150.6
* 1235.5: 159.1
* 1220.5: 150.8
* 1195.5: 160.1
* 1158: 145.6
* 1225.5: 154.3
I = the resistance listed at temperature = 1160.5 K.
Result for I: 134.5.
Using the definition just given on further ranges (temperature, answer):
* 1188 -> 143.6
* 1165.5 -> 87.73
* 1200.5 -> 148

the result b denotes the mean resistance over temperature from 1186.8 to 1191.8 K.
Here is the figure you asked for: 144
